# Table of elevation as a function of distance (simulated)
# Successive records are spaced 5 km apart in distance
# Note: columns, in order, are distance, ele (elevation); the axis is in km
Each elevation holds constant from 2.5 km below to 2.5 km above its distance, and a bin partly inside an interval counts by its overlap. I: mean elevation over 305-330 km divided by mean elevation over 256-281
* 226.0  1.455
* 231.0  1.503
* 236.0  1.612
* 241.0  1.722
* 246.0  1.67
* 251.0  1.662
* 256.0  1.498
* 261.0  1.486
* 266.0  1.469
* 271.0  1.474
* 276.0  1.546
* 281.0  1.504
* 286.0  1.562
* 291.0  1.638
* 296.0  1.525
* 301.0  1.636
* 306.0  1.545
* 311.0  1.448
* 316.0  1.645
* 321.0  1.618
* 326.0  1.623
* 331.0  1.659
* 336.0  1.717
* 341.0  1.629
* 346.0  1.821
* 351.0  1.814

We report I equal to 1.06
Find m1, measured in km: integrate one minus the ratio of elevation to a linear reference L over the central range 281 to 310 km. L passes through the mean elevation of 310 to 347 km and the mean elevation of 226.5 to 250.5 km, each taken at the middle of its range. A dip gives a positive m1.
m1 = 1.19 km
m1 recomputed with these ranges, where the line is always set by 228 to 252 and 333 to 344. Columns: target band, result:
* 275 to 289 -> 0.9 km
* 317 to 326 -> 0.3 km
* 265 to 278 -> 1.2 km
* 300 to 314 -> 1.1 km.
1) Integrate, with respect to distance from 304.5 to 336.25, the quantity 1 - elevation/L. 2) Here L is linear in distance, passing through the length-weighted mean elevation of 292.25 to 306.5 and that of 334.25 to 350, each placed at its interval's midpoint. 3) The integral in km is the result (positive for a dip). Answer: 1.0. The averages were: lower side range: 1.58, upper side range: 1.73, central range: 1.6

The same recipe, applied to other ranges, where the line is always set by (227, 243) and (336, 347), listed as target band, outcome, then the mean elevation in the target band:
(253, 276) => 1.9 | 1.49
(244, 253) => -0.3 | 1.67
